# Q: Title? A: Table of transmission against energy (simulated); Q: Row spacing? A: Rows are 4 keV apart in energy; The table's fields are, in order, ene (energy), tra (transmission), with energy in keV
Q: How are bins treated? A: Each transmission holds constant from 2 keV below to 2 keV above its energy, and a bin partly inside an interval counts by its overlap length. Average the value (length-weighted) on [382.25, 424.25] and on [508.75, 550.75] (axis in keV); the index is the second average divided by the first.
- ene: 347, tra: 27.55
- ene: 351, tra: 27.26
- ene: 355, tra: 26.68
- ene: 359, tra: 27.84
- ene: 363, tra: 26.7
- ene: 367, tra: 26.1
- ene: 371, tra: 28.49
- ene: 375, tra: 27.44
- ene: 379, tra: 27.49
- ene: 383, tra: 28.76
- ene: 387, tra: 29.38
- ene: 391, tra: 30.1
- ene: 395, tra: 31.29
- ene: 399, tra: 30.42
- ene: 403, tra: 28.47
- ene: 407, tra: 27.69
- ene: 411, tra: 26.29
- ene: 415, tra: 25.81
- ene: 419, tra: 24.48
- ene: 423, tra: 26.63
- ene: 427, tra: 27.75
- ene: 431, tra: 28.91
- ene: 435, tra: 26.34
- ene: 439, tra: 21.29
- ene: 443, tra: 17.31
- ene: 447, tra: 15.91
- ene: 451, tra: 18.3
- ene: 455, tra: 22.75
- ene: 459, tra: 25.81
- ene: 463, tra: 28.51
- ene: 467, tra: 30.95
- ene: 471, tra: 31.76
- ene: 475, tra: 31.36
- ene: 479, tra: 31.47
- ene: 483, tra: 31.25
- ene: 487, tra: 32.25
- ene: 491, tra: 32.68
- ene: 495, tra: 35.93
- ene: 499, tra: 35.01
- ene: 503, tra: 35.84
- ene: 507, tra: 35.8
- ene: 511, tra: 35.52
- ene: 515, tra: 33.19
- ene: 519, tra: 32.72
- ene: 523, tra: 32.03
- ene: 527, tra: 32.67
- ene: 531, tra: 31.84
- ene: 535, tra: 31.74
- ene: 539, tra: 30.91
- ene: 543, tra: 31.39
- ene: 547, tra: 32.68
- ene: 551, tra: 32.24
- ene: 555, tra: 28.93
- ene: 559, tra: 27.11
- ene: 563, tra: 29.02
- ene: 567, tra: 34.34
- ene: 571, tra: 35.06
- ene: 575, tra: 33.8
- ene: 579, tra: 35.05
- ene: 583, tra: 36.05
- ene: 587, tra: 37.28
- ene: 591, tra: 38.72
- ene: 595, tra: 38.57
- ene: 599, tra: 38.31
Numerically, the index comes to 1.2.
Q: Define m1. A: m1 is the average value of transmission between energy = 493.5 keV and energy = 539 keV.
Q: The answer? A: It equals 33.7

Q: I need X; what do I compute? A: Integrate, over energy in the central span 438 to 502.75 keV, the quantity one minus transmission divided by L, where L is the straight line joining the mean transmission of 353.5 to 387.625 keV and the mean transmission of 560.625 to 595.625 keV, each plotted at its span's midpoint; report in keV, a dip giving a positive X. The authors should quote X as 6.9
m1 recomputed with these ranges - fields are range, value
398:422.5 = 27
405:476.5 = 25.4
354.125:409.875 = 28.3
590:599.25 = 38.6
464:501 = 32.4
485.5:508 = 34.6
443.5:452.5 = 17.1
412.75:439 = 26.2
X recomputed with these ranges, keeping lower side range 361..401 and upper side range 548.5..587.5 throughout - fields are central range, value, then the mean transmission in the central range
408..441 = 3.99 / 26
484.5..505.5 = -2.15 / 34.3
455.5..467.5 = 1.18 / 27.4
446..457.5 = 4.05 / 19.6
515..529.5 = -0.38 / 32.6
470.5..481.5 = -0.28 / 31.5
